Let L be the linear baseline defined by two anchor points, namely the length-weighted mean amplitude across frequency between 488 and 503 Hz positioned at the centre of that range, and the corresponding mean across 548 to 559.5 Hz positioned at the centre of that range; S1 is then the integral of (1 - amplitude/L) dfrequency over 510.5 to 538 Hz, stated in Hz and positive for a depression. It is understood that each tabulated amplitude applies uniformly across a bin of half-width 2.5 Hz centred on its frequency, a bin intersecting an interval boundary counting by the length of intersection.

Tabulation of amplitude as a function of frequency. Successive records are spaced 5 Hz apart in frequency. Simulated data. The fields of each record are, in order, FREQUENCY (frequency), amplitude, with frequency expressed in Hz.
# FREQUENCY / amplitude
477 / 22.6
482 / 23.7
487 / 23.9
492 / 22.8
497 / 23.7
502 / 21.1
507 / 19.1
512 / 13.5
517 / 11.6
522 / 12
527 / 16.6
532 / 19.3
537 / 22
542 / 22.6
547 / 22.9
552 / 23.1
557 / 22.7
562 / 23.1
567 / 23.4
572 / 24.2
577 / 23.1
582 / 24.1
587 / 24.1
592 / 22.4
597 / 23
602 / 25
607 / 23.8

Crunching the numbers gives 8.8 Hz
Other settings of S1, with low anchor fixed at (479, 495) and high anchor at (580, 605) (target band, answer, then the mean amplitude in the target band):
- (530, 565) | 1.9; 22.3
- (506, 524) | 7.5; 13.7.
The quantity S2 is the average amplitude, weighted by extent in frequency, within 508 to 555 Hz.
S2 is 18.3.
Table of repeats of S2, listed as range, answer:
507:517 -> 14.4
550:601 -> 23.4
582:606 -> 23.7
